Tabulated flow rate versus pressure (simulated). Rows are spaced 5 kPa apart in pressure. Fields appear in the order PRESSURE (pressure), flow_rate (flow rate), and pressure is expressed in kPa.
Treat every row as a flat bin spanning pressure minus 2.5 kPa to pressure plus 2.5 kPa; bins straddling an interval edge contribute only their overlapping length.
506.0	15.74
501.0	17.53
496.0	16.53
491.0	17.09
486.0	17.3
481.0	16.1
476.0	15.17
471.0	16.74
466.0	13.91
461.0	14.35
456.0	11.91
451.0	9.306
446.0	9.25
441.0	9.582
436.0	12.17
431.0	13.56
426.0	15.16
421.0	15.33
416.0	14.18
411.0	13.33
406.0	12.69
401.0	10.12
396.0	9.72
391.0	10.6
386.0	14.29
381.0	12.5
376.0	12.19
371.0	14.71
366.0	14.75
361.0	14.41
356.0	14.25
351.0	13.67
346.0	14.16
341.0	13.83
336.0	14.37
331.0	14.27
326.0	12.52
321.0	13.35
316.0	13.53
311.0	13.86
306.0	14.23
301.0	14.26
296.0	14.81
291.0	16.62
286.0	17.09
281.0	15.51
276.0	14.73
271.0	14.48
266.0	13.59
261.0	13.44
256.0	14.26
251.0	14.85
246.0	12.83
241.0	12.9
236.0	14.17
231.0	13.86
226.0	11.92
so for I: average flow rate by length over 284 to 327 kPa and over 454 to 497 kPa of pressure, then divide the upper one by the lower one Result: 1.07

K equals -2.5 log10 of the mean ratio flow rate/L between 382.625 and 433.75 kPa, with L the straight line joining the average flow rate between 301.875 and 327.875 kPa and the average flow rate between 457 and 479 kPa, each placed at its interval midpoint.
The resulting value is 0.12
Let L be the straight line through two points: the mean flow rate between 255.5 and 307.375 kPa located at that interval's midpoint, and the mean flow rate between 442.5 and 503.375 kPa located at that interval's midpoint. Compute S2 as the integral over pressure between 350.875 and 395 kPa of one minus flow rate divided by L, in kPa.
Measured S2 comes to 4.0 kPa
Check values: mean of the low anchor 14.9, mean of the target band 13.3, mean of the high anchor 14.5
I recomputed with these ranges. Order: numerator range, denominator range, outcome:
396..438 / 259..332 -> 0.91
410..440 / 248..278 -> 0.97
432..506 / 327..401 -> 1.06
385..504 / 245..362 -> 0.95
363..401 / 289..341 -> 0.89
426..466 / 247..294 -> 0.80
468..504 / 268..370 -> 1.15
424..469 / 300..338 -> 0.88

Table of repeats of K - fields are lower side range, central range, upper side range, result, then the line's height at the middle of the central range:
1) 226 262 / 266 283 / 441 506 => -0.07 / 13.8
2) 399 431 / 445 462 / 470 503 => 0.34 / 15.2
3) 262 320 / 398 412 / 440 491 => 0.18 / 14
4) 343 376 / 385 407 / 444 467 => 0.18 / 13.2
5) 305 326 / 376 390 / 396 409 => -0.11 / 11.7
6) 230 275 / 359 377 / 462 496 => 0.06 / 15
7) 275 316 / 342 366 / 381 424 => -0.04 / 13.7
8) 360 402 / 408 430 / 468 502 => -0.03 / 14.1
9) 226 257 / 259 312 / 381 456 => -0.12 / 13.3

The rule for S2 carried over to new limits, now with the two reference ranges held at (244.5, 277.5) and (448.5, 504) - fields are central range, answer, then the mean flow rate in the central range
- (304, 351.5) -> 1.9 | 13.8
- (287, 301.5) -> -1.4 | 15.6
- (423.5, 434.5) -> 0.5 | 14.2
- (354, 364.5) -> 0.1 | 14.4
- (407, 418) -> 0.9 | 13.6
